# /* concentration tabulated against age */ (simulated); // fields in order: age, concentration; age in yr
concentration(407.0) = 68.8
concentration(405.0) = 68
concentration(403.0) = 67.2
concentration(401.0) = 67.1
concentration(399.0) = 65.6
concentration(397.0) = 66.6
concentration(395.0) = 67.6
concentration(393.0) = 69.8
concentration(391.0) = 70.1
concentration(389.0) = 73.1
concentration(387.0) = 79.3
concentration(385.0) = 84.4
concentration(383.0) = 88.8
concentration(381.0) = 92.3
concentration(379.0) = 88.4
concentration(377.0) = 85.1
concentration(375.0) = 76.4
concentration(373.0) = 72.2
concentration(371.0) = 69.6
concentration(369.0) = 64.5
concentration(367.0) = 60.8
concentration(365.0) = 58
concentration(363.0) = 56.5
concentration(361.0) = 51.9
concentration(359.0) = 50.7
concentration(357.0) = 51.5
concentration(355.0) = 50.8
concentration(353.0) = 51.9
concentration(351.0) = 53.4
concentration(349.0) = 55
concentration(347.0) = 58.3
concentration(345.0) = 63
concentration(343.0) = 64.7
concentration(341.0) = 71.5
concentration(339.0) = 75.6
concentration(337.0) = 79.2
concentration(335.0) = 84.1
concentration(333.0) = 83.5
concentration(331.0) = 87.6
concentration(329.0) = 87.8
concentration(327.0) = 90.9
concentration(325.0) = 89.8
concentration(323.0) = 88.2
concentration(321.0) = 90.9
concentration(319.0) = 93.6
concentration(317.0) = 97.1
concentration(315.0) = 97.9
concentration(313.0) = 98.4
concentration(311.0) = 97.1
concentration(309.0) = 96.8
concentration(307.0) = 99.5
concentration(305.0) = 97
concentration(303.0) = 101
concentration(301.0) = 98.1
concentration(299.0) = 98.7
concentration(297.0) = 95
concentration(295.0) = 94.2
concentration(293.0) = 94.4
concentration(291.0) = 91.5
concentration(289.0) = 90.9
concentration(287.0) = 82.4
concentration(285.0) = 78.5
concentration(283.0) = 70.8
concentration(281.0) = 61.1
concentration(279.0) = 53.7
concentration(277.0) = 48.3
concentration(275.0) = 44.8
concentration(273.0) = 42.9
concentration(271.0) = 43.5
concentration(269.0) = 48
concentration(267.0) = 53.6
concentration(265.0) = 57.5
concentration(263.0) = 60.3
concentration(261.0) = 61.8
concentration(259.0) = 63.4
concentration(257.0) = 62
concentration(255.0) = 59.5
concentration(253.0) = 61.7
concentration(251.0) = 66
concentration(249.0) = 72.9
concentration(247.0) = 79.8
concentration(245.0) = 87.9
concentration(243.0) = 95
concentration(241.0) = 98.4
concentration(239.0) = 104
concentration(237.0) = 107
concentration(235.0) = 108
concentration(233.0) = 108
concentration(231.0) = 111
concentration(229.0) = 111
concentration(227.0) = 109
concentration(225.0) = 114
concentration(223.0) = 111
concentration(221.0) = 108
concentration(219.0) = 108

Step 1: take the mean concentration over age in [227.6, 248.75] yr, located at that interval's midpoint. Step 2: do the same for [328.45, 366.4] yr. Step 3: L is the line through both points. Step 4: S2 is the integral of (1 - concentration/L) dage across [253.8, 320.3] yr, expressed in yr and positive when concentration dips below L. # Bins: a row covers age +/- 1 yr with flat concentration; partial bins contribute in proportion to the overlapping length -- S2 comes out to 4.6 yr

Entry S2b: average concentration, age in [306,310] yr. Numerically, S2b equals 98.2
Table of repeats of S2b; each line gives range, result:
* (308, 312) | 96.9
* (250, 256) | 62.4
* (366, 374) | 66.8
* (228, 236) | 110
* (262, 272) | 52.6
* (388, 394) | 71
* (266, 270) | 50.8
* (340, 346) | 66.4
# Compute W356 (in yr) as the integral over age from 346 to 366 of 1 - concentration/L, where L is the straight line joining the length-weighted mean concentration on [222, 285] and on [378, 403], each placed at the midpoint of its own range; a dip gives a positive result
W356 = 5.8 yr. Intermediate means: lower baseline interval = 76.7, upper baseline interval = 75.7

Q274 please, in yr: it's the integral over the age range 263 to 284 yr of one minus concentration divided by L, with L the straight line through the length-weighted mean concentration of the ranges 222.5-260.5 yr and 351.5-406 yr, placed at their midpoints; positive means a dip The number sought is 8.0 yr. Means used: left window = 90.4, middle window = 52.8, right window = 68.3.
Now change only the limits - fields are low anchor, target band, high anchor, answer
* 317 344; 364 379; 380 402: 1.36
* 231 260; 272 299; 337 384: 1.37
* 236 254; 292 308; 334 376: -4.93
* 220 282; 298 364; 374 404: -1.94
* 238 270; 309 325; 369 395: -4.35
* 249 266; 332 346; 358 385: -1.25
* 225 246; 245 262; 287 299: 5.68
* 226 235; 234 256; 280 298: 3.88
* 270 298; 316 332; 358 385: -4.48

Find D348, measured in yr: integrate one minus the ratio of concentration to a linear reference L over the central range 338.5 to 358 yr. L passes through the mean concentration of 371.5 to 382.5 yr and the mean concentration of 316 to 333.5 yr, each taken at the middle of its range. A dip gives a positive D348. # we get 6.2 yr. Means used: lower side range 90.1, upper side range 82.5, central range 59.2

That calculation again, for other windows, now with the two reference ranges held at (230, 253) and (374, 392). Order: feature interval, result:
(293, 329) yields -3.2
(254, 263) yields 3.0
